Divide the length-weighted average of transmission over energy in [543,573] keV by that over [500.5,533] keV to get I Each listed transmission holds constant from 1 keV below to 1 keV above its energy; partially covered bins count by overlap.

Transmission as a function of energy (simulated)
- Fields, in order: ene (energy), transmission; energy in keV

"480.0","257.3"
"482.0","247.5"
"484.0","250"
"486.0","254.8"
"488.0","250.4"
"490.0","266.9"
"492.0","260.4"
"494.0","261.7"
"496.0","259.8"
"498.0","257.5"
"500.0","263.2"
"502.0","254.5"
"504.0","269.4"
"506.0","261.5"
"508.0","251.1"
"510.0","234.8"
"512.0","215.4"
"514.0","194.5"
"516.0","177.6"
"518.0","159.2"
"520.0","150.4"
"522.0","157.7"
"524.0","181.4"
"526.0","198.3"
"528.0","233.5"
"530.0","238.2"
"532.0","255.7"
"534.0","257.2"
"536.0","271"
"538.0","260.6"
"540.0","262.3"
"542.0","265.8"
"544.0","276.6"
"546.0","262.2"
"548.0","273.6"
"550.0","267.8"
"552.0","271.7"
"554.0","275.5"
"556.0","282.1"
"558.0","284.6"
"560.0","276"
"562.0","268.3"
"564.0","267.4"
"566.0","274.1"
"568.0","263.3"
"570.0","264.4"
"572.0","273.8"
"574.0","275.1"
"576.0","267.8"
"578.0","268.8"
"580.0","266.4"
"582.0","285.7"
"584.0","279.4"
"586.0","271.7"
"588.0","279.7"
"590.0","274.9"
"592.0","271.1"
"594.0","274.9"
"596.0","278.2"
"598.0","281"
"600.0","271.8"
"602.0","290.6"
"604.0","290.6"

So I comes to 1.26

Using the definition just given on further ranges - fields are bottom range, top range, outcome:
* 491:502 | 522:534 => 0.84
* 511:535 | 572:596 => 1.36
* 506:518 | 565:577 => 1.26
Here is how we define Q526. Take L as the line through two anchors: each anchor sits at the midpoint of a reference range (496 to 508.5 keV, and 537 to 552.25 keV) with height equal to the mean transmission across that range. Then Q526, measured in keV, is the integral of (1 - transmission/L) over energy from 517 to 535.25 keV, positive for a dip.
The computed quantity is 4.13 keV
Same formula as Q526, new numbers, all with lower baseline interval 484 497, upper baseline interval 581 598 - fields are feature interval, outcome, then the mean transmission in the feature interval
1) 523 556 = 1.69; 254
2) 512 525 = 4.44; 174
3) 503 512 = 0.40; 250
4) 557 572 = 0.06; 271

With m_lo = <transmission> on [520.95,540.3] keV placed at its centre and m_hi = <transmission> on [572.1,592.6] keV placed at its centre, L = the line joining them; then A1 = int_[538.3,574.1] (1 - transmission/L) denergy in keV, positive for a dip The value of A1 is -2.8 keV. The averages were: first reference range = 230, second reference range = 274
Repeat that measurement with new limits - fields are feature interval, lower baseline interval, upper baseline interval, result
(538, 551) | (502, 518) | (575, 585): -0.93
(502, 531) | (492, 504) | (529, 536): 5.23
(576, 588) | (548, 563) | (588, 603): 0.11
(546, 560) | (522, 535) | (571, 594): -1.67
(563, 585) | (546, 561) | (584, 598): 0.32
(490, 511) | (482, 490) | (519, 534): -1.93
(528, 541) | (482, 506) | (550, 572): 0.56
